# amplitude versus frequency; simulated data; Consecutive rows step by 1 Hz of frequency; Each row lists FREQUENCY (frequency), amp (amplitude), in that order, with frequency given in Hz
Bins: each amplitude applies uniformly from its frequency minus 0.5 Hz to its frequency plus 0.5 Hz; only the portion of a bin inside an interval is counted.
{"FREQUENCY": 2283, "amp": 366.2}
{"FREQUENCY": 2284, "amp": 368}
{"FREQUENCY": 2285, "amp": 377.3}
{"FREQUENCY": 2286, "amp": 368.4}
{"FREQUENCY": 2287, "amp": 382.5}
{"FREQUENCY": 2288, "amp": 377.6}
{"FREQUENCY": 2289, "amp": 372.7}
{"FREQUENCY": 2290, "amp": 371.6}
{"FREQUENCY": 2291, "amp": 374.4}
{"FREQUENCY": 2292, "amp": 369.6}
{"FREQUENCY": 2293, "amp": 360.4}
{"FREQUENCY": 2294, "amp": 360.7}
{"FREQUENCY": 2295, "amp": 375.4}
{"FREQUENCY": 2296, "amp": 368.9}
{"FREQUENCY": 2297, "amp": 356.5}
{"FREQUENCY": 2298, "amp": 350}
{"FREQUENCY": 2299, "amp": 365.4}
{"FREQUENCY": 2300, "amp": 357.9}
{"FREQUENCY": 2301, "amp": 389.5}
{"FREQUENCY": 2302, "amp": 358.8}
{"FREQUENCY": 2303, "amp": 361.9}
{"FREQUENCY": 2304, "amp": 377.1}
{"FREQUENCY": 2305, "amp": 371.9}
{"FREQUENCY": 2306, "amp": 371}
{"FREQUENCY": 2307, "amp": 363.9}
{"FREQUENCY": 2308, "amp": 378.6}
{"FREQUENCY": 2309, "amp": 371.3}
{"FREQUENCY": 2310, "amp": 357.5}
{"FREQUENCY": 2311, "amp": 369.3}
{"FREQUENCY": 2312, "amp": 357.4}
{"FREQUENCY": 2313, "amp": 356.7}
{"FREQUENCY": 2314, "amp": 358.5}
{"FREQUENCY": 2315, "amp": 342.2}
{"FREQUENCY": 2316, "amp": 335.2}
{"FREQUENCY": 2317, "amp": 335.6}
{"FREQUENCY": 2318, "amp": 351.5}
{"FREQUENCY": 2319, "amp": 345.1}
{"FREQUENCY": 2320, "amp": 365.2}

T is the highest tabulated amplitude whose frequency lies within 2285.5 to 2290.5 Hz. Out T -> 382.5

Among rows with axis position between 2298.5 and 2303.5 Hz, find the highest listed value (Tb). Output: 389.5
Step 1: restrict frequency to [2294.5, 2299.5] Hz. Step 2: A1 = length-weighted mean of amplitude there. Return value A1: 363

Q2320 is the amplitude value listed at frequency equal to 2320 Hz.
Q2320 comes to 365.2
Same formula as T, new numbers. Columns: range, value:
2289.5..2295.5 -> 375.4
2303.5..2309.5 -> 378.6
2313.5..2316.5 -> 358.5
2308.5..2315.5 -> 371.3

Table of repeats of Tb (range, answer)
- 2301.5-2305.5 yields 377.1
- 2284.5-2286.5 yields 377.3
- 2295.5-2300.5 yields 368.9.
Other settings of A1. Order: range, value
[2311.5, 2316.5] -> 350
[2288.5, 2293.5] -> 370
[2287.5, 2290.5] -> 374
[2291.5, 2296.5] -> 367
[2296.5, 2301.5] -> 364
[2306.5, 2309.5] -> 371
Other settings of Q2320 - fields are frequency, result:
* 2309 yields 371.3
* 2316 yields 335.2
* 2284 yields 368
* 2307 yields 363.9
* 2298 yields 350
